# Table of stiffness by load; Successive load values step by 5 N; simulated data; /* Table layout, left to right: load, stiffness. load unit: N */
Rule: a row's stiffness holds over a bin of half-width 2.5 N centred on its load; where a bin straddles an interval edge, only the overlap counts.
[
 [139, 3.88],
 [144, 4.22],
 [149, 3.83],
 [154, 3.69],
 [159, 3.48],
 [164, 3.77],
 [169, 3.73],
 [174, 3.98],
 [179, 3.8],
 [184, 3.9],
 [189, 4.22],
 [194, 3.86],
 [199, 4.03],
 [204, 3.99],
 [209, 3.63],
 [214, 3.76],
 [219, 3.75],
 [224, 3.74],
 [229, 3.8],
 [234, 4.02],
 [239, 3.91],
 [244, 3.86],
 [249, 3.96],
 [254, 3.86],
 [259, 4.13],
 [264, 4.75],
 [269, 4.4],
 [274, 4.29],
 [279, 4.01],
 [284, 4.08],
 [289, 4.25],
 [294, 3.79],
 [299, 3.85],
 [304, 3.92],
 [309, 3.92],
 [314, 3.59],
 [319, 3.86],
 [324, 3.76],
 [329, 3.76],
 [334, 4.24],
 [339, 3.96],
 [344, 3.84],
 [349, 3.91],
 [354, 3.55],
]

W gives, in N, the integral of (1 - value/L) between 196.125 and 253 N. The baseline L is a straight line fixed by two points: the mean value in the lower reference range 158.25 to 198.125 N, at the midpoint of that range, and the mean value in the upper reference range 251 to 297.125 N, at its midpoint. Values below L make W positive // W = 2.15 N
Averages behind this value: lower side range 3.87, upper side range 4.17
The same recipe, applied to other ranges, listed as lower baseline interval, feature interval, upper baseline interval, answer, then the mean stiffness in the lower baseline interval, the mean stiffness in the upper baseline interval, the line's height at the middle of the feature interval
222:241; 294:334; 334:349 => 1.0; 3.87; 3.96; 3.94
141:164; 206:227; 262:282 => 1.9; 3.8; 4.35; 4.09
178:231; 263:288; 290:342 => -2.6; 3.86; 3.88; 3.87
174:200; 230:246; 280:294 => 0.4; 3.96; 4.08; 4.02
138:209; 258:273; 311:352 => -2.2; 3.88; 3.86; 3.87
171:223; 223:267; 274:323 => -1.2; 3.89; 3.93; 3.91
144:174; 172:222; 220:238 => -1.0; 3.77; 3.85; 3.81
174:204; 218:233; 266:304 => 0.8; 3.97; 4.09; 4.01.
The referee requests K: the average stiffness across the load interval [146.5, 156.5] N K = 3.76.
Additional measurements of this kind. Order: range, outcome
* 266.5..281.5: 4.23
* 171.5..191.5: 3.98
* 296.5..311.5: 3.9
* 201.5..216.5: 3.79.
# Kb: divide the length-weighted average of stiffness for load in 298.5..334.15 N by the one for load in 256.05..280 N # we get 0.9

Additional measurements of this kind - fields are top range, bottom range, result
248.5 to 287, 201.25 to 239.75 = 1.10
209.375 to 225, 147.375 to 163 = 1.02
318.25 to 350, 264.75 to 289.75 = 0.92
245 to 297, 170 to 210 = 1.05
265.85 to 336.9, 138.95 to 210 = 1.03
